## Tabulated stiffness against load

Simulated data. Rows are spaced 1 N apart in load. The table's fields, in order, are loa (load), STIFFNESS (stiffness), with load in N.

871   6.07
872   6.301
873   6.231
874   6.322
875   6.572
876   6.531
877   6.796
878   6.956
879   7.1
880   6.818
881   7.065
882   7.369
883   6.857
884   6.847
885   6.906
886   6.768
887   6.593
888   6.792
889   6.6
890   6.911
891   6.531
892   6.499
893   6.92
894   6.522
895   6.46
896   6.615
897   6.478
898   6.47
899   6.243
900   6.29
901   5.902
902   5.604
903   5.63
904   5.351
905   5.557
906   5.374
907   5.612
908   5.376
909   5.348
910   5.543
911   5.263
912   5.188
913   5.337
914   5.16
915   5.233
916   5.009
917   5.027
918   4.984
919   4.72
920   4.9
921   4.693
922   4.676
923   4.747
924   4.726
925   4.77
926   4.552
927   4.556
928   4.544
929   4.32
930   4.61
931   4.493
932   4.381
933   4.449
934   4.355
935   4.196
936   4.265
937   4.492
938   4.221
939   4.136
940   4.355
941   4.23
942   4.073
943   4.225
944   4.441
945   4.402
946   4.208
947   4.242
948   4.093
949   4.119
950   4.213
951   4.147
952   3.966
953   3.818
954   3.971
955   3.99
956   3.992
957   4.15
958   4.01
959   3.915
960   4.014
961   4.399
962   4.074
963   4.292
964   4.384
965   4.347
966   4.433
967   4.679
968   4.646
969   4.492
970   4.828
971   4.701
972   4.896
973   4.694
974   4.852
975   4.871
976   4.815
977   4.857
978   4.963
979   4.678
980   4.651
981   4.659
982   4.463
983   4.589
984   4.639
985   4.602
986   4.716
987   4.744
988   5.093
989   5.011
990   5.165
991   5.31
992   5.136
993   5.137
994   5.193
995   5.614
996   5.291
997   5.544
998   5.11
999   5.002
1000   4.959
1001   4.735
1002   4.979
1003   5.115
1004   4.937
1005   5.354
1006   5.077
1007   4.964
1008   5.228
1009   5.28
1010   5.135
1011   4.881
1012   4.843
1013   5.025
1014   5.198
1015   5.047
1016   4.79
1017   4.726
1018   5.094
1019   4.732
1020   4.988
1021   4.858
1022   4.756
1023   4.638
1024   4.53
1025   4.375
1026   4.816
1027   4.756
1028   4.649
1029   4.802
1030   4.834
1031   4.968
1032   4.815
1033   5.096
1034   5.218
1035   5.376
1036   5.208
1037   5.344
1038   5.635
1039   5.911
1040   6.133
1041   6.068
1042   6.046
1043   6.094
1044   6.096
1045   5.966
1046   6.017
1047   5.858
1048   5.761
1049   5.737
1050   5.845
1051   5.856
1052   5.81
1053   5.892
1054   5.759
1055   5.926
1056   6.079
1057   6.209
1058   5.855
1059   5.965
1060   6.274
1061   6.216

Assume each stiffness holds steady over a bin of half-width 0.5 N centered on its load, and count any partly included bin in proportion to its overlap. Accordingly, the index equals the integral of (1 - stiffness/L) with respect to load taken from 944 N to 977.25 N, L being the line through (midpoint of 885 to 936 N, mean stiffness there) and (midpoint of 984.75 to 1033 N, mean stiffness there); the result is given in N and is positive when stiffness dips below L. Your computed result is 5.5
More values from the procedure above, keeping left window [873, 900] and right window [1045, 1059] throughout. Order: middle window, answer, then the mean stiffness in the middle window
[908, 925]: 3.9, 5.04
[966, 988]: 5.4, 4.72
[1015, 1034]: 3.9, 4.81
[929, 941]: 3.9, 4.35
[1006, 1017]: 1.9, 5.03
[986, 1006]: 3.4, 5.12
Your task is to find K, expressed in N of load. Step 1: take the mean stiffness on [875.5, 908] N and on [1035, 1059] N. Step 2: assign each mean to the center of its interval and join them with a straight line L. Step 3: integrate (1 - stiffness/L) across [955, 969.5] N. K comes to 4.5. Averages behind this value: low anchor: 6.45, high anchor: 5.87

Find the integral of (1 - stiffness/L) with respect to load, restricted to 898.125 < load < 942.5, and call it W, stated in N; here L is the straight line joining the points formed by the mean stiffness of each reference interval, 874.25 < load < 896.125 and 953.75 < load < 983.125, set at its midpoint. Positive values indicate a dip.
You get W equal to 6.8 N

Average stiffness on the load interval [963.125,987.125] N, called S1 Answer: 4.67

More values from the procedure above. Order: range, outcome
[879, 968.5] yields 5.11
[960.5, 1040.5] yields 4.92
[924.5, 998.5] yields 4.53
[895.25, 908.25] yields 5.91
